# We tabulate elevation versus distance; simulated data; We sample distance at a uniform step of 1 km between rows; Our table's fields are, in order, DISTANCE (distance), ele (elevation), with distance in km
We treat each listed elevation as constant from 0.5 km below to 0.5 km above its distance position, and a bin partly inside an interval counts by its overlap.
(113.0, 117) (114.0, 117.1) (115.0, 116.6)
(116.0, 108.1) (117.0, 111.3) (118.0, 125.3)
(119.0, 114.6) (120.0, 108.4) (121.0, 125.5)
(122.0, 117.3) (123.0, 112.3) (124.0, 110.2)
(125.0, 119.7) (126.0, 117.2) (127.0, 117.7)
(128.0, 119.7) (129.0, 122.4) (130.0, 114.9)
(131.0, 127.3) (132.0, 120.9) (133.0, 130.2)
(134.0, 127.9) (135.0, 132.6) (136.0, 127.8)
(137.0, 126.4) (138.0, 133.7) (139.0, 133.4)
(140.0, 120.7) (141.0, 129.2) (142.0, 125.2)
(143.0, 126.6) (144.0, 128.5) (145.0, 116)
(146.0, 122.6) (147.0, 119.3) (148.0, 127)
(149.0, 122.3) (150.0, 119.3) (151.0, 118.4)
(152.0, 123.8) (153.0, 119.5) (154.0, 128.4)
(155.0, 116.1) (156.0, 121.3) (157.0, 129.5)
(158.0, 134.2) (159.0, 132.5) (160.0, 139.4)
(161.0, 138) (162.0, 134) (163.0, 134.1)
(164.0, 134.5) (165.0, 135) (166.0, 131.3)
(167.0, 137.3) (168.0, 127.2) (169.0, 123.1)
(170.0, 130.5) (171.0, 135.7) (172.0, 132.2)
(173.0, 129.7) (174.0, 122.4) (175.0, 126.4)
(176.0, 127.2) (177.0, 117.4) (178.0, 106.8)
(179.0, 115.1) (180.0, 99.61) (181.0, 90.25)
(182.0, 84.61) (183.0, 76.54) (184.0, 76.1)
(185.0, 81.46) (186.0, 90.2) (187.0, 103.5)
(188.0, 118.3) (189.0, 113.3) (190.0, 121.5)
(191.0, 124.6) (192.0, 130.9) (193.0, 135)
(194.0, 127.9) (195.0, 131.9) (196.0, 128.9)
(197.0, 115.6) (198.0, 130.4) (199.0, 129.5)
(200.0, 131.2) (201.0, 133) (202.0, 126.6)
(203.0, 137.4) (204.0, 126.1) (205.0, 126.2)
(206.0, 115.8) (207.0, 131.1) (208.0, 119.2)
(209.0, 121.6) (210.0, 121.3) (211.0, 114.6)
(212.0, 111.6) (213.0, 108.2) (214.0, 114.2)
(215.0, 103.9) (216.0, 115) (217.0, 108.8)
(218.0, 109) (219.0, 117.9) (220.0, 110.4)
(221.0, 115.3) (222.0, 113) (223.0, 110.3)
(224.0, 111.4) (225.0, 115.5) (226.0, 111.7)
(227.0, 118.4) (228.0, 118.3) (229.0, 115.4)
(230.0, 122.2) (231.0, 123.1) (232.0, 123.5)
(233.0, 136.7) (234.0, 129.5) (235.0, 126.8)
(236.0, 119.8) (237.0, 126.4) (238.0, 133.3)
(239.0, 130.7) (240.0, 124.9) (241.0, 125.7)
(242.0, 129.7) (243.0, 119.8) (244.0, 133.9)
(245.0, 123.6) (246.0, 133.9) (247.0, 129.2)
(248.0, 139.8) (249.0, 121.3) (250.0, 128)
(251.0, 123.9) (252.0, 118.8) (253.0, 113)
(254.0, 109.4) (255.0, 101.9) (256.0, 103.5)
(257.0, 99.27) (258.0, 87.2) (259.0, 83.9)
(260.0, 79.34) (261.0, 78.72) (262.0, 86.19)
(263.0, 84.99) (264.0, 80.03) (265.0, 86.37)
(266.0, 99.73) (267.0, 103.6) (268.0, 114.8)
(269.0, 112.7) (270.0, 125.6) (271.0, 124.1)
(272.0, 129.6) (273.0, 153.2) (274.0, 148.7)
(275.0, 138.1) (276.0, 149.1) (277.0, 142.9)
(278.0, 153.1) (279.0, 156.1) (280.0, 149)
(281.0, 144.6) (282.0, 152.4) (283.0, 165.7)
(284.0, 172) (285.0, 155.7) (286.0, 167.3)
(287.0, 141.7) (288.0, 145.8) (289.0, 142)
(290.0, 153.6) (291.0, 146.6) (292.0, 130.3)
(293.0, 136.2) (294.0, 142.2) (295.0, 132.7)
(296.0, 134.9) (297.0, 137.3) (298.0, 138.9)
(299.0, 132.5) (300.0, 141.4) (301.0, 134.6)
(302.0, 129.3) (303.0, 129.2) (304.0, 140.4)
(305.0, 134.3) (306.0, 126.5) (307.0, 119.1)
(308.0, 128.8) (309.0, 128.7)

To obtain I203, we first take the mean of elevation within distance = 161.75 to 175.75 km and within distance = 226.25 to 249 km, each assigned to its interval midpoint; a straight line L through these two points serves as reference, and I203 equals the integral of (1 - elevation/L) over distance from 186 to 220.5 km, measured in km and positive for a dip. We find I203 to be 2.1 km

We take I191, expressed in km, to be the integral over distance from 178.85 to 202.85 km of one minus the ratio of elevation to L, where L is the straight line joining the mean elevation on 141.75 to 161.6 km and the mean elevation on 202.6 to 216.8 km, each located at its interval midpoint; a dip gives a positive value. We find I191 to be 1.4 km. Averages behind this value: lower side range 125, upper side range 119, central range 113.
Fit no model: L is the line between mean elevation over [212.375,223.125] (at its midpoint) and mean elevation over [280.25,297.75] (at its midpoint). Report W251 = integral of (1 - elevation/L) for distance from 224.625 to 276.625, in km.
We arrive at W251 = 4.1 km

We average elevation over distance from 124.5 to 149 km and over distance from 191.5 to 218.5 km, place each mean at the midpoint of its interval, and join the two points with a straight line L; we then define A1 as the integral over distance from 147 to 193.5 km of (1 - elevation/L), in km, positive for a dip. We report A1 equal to 1.3 km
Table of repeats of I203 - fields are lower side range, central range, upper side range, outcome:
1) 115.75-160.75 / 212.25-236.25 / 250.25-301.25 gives 1.7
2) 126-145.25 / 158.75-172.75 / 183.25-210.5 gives -1.2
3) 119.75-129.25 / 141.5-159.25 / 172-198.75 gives -1.3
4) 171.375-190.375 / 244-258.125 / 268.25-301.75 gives 1.4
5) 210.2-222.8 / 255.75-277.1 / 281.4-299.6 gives 4.2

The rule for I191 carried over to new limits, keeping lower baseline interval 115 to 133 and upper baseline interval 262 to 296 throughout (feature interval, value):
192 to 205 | -0.4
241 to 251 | 0.2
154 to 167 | -1.1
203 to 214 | 0.6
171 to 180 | 0.1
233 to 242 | 0.2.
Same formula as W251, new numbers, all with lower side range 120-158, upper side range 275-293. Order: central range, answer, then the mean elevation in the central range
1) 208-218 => 1.72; 113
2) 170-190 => 3.36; 109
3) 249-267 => 5.77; 98.7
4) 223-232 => 1.46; 117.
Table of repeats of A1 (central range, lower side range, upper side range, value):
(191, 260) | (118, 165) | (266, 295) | 7.5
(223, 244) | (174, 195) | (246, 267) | -3.5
